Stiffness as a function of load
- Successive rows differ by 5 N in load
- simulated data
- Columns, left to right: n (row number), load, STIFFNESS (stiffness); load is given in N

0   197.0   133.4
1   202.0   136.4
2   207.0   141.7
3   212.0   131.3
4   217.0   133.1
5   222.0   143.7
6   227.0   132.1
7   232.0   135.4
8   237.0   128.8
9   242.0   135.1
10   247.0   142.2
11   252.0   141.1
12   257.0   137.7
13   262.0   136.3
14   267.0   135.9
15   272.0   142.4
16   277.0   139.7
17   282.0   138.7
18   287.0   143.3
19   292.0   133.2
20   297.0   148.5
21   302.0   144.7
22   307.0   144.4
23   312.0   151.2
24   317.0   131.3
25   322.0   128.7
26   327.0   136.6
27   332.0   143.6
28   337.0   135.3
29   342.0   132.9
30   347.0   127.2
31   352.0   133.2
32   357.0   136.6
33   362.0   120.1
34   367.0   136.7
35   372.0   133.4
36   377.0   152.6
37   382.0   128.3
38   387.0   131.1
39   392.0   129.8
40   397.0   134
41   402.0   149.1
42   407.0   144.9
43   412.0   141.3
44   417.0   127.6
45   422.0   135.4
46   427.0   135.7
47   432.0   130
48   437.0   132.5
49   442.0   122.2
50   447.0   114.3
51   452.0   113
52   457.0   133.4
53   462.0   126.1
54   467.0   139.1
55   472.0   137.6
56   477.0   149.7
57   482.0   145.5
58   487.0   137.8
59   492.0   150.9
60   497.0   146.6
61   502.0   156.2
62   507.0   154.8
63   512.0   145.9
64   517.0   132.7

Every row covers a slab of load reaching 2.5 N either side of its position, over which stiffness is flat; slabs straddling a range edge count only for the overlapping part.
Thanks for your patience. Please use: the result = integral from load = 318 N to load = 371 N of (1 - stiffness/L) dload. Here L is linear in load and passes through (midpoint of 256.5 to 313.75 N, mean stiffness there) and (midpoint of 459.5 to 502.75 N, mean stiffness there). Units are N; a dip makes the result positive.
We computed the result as 3.26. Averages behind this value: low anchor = 141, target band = 133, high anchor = 143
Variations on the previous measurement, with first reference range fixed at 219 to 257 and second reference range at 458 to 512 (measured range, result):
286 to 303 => -0.4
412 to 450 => 3.6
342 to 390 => 2.6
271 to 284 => -0.2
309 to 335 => 0.2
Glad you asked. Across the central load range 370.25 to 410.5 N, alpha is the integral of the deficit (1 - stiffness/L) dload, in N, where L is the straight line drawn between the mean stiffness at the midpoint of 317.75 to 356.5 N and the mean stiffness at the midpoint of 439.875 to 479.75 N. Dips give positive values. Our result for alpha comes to -1.8 N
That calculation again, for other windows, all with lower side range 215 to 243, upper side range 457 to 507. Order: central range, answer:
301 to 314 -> -0.9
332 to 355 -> 0.9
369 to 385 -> 0.2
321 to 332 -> 0.2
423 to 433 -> 0.6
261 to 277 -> -0.3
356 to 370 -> 0.9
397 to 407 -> -0.3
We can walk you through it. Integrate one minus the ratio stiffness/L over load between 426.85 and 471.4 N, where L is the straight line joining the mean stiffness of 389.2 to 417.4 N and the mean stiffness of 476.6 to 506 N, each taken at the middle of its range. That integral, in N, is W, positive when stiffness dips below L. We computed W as 5.0 N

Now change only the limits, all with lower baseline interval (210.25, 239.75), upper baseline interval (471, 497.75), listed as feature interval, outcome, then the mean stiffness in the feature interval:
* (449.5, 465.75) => 2.09 N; 125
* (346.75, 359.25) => 0.56 N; 133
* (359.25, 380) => 0.69 N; 136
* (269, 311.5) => -1.66 N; 142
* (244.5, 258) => -0.54 N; 141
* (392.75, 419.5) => 0.55 N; 139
